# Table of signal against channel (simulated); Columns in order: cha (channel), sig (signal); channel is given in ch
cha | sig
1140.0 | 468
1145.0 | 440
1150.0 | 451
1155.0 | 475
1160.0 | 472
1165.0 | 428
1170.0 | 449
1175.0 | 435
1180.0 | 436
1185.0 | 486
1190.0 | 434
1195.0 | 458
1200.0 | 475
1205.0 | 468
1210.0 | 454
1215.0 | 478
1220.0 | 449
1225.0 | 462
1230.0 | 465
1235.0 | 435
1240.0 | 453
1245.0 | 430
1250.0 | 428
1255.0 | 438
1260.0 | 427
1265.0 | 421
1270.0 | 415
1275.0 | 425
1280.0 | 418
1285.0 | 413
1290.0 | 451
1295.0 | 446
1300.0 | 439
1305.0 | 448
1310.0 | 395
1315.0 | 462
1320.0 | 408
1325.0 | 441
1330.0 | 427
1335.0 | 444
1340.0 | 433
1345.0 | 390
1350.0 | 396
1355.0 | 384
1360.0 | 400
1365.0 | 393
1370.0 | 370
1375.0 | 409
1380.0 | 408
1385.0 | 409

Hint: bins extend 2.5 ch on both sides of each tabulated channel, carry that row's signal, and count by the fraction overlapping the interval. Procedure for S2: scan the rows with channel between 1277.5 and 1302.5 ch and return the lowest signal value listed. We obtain 413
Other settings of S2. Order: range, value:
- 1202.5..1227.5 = 449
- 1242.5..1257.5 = 428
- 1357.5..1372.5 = 370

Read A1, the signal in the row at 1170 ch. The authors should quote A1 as 449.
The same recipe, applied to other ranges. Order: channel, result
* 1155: 475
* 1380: 408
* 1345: 390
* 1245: 430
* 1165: 428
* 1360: 400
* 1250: 428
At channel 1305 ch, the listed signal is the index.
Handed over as 448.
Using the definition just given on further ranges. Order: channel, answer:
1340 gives 433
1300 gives 439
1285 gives 413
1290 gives 451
